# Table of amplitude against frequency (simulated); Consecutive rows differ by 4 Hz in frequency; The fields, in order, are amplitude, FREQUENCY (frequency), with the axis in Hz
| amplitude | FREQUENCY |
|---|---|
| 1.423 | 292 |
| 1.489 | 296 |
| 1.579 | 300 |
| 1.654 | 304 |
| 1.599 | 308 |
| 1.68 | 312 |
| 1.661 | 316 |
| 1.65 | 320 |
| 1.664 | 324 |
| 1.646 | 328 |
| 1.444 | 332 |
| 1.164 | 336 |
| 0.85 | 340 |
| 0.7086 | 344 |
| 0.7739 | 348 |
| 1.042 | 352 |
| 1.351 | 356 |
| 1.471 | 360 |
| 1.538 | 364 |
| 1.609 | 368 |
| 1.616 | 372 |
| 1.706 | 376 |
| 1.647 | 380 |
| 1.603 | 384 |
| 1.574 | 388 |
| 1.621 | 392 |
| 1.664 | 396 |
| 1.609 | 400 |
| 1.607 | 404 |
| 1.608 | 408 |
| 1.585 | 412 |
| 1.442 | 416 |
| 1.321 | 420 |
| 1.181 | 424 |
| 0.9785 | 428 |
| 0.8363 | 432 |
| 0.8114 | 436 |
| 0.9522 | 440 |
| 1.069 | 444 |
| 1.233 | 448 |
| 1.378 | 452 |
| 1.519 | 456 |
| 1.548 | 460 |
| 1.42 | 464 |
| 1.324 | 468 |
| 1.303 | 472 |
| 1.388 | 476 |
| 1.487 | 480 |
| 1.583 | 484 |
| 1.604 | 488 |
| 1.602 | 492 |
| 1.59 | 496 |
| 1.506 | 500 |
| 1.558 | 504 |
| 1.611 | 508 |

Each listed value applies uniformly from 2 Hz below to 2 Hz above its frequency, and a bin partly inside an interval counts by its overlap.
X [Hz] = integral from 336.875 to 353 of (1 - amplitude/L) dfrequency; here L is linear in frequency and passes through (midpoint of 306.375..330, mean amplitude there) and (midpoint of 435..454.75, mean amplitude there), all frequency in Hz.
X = 7.2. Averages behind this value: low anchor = 1.65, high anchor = 1.12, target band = 0.854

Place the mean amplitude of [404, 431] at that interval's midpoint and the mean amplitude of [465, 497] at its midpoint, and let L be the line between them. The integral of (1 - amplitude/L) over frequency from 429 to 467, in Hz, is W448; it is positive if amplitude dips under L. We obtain 6.0 Hz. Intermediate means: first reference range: 1.35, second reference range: 1.48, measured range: 1.19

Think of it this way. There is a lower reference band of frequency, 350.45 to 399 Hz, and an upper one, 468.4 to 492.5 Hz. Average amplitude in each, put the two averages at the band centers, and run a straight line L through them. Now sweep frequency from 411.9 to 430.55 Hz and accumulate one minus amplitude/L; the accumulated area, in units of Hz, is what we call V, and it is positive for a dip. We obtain 3.1 Hz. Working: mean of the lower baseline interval 1.54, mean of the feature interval 1.26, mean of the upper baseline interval 1.48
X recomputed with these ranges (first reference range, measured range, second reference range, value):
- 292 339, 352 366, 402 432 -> 0.64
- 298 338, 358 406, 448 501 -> -2.31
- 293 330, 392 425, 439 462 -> -2.90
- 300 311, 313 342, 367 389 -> 3.15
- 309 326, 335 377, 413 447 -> 5.80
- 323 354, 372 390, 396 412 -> -2.30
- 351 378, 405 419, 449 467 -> -0.62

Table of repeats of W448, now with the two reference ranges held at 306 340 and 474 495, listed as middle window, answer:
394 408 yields -0.9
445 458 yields 1.5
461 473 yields 1.3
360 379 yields -1.0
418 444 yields 8.7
